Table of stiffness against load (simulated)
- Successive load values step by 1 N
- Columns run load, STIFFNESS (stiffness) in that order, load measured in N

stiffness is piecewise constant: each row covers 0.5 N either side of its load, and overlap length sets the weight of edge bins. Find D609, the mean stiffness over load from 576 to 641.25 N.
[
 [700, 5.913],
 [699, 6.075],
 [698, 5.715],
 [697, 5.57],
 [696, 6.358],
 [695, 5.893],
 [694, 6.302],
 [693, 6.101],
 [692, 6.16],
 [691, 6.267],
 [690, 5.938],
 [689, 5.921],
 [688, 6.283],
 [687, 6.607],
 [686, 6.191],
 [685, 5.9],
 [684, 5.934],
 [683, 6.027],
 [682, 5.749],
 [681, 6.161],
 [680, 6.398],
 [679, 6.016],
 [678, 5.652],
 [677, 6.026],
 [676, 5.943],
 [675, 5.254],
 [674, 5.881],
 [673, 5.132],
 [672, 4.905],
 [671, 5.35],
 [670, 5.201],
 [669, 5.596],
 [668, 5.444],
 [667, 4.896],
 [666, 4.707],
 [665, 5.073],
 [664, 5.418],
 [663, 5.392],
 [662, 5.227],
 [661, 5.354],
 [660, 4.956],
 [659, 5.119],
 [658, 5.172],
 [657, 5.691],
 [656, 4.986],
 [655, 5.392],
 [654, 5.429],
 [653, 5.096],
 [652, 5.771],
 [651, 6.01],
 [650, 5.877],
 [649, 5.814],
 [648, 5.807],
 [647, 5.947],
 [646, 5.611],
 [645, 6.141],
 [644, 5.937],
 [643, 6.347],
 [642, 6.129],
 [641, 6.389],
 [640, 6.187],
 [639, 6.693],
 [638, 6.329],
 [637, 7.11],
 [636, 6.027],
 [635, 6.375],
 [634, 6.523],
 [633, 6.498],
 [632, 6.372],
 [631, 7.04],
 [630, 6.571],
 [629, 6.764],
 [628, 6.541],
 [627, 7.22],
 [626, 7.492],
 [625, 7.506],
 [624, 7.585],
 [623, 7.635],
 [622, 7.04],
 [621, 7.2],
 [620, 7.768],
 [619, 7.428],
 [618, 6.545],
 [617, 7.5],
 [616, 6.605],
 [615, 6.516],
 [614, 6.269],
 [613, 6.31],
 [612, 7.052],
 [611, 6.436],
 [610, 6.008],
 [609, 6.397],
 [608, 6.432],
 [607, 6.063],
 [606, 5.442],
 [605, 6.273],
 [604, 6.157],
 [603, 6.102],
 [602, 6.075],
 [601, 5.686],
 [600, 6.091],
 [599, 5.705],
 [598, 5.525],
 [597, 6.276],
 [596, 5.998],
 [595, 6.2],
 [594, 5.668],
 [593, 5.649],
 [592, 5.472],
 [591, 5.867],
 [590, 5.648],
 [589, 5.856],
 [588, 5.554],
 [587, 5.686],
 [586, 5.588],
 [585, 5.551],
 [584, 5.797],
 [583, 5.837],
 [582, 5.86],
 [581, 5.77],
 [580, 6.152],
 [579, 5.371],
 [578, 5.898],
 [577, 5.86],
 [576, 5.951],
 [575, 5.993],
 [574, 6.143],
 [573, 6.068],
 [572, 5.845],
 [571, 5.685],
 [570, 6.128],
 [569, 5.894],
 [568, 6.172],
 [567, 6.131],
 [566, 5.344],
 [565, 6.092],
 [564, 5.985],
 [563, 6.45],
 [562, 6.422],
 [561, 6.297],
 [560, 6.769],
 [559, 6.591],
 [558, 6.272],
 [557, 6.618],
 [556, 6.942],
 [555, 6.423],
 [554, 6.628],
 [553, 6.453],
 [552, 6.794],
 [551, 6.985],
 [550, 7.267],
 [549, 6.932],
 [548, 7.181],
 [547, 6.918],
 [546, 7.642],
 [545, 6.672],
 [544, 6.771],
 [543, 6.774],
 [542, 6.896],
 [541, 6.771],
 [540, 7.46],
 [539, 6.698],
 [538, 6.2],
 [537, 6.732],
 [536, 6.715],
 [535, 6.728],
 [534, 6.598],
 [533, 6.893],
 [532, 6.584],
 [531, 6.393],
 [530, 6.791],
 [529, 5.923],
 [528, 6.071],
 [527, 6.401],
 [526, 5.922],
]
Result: 6.32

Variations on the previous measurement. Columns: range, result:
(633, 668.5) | 5.74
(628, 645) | 6.45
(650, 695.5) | 5.65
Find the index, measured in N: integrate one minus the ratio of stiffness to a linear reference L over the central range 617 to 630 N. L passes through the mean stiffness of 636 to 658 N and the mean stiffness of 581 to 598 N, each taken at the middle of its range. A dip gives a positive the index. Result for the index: -3.0 N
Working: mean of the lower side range 5.77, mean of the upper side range 5.92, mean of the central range 7.21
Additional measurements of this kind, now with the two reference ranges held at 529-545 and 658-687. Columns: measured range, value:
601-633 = -3.65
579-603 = 1.69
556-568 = 0.37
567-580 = 0.93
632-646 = -1.20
